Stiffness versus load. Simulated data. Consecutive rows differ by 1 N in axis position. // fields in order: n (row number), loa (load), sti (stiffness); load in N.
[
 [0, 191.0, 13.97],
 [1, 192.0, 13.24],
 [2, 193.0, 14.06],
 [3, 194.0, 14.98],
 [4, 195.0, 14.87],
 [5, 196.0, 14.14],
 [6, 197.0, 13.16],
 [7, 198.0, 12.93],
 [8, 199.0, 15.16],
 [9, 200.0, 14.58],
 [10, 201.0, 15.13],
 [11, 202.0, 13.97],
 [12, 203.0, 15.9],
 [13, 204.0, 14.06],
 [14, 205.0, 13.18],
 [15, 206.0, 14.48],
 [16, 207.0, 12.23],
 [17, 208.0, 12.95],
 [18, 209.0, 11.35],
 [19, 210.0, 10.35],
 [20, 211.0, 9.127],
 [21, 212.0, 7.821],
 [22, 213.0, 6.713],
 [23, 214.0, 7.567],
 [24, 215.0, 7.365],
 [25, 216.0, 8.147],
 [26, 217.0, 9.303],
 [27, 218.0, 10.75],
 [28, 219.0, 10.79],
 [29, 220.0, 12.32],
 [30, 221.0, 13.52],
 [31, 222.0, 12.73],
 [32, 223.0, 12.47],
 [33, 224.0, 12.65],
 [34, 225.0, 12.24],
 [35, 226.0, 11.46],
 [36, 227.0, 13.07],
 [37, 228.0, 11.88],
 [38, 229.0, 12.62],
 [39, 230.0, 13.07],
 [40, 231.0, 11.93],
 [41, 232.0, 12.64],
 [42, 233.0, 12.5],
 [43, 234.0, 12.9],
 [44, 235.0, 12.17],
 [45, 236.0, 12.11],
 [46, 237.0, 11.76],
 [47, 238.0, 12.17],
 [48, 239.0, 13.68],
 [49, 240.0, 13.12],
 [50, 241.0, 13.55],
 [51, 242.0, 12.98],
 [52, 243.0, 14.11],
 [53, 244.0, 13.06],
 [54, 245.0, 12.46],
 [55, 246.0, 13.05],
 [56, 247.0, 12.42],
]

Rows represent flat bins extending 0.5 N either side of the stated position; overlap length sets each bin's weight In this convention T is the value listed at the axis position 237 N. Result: 11.76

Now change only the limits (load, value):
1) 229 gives 12.62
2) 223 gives 12.47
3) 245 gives 12.46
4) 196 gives 14.14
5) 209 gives 11.35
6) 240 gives 13.12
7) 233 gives 12.5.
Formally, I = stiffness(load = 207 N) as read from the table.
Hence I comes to 12.23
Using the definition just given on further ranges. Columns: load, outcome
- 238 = 12.17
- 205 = 13.18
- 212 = 7.821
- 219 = 10.79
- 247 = 12.42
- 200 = 14.58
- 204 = 14.06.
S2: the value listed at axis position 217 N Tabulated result 9.303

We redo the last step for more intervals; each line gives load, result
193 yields 14.06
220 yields 12.32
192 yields 13.24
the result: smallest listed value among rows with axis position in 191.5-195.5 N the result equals 13.24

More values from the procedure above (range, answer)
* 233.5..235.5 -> 12.17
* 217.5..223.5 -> 10.75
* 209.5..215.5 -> 6.713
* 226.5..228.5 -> 11.88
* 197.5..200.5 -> 12.93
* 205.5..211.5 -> 9.127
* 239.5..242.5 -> 12.98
